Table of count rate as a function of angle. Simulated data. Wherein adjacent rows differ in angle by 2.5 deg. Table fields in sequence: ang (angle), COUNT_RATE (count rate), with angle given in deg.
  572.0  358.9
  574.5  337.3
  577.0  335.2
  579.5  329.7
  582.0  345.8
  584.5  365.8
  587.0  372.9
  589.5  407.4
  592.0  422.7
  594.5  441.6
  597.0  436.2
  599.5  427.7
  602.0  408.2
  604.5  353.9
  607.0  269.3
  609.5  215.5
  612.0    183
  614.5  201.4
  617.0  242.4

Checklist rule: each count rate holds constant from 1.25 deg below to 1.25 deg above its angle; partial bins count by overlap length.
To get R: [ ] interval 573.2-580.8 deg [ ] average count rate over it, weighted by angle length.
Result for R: 334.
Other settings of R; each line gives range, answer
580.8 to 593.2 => 383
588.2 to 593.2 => 415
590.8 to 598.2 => 434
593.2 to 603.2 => 428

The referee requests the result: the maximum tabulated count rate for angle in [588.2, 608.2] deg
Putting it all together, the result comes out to 441.6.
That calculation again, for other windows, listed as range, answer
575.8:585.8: 365.8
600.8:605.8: 408.2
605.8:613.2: 269.3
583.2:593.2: 422.7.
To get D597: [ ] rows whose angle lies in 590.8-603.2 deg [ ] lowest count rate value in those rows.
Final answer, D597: 408.2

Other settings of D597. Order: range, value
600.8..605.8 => 353.9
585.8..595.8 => 372.9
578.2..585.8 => 329.7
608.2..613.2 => 183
